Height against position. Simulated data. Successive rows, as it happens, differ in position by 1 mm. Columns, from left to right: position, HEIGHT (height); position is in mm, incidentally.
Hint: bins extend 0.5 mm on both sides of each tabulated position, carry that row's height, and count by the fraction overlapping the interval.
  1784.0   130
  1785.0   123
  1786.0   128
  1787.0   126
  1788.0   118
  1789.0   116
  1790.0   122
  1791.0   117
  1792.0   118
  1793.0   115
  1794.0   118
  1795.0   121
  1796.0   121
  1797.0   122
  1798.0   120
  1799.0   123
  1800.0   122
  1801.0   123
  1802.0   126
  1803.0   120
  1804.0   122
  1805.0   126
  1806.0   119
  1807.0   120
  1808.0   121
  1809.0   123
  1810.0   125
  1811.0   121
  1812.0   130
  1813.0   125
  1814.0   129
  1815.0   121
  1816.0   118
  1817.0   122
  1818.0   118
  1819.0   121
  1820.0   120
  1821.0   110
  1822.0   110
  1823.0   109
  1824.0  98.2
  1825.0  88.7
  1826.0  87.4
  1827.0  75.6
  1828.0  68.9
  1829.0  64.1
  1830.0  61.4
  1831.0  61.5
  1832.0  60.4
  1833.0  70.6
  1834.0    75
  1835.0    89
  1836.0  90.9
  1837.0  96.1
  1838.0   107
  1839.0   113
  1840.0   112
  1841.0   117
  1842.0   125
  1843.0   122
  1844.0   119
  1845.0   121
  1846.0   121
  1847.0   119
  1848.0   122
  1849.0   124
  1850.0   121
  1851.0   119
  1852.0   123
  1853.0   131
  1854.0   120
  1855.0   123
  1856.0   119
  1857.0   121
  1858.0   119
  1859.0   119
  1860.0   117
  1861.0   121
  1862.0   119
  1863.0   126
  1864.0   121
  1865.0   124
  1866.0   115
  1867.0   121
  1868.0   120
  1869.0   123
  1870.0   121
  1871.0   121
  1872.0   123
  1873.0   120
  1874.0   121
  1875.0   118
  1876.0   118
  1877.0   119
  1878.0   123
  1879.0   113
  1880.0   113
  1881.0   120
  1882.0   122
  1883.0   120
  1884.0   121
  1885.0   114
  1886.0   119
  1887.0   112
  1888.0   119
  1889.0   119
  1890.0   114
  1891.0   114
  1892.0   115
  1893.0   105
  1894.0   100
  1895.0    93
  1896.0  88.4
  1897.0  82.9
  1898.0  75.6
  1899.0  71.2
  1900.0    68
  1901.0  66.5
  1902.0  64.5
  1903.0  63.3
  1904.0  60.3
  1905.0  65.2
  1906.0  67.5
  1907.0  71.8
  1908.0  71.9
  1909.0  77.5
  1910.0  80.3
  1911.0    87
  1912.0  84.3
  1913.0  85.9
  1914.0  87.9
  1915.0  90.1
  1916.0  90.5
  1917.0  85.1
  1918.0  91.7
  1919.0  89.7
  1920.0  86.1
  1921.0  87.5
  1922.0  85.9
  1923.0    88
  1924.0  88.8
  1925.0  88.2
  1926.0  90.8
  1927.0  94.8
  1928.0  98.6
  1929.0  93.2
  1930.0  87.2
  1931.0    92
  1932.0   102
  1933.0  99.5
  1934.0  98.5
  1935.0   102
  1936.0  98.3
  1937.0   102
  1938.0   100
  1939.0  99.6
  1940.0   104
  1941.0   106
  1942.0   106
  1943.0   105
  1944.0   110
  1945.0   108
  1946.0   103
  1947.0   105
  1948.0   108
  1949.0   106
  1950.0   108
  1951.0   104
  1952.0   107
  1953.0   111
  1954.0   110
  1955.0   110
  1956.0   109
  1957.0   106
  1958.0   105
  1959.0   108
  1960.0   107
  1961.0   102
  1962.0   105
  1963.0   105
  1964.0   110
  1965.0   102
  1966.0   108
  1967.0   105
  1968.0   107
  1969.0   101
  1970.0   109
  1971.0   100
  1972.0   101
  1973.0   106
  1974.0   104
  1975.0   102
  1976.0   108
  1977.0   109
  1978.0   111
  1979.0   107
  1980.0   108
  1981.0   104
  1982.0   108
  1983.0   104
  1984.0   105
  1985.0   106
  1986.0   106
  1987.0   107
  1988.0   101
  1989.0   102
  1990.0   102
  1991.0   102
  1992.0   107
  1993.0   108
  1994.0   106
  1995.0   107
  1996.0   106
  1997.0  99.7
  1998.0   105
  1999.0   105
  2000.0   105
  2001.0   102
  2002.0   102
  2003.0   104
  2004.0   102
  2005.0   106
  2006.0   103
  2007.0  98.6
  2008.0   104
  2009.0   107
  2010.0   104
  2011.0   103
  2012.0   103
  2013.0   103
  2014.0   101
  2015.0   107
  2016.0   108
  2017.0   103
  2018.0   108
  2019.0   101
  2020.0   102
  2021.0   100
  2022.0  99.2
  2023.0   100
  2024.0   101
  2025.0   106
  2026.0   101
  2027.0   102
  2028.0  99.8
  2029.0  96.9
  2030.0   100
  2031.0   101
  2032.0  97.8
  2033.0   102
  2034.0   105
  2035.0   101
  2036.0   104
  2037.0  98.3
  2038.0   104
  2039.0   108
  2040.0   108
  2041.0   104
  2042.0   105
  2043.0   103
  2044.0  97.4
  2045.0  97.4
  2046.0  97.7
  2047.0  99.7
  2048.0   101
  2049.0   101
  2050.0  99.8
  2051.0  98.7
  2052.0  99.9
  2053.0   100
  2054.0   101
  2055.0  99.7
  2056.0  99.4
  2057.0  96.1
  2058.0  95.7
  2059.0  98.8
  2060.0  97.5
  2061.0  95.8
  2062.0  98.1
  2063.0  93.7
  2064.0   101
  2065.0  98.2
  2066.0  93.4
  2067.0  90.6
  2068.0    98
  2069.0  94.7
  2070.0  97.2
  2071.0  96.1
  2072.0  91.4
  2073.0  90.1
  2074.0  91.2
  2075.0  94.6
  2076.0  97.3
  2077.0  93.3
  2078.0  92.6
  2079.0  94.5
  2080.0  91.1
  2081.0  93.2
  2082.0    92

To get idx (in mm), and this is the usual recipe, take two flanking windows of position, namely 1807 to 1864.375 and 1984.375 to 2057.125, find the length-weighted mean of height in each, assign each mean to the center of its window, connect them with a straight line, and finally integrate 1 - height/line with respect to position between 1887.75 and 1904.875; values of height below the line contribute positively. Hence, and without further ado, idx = 3.0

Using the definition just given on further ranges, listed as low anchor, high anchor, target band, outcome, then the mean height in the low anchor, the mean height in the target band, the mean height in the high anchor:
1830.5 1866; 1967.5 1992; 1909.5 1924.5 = 2.9 mm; 112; 87.3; 105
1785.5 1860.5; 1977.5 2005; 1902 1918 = 4.5 mm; 112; 77.9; 105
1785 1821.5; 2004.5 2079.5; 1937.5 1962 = 0.5 mm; 121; 106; 99.9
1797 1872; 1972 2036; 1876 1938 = 8.4 mm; 113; 94.1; 104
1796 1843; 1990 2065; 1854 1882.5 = -3.7 mm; 107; 120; 102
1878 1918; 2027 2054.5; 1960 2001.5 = -3.1 mm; 93.2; 105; 101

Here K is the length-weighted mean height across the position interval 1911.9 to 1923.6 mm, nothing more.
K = 87.9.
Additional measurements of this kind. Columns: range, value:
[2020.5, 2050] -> 101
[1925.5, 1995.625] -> 104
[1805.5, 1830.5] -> 108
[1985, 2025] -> 104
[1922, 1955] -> 101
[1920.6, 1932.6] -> 91.5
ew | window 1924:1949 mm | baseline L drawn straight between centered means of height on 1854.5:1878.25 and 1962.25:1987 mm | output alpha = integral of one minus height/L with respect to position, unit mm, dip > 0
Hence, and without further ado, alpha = 2.5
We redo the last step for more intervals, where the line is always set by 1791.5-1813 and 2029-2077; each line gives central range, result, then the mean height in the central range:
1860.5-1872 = -0.52 mm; 121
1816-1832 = 3.45 mm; 94.1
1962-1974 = 0.19 mm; 105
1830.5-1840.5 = 2.62 mm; 87.5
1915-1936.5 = 3.53 mm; 92.3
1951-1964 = 0.05 mm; 107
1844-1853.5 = -0.38 mm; 122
